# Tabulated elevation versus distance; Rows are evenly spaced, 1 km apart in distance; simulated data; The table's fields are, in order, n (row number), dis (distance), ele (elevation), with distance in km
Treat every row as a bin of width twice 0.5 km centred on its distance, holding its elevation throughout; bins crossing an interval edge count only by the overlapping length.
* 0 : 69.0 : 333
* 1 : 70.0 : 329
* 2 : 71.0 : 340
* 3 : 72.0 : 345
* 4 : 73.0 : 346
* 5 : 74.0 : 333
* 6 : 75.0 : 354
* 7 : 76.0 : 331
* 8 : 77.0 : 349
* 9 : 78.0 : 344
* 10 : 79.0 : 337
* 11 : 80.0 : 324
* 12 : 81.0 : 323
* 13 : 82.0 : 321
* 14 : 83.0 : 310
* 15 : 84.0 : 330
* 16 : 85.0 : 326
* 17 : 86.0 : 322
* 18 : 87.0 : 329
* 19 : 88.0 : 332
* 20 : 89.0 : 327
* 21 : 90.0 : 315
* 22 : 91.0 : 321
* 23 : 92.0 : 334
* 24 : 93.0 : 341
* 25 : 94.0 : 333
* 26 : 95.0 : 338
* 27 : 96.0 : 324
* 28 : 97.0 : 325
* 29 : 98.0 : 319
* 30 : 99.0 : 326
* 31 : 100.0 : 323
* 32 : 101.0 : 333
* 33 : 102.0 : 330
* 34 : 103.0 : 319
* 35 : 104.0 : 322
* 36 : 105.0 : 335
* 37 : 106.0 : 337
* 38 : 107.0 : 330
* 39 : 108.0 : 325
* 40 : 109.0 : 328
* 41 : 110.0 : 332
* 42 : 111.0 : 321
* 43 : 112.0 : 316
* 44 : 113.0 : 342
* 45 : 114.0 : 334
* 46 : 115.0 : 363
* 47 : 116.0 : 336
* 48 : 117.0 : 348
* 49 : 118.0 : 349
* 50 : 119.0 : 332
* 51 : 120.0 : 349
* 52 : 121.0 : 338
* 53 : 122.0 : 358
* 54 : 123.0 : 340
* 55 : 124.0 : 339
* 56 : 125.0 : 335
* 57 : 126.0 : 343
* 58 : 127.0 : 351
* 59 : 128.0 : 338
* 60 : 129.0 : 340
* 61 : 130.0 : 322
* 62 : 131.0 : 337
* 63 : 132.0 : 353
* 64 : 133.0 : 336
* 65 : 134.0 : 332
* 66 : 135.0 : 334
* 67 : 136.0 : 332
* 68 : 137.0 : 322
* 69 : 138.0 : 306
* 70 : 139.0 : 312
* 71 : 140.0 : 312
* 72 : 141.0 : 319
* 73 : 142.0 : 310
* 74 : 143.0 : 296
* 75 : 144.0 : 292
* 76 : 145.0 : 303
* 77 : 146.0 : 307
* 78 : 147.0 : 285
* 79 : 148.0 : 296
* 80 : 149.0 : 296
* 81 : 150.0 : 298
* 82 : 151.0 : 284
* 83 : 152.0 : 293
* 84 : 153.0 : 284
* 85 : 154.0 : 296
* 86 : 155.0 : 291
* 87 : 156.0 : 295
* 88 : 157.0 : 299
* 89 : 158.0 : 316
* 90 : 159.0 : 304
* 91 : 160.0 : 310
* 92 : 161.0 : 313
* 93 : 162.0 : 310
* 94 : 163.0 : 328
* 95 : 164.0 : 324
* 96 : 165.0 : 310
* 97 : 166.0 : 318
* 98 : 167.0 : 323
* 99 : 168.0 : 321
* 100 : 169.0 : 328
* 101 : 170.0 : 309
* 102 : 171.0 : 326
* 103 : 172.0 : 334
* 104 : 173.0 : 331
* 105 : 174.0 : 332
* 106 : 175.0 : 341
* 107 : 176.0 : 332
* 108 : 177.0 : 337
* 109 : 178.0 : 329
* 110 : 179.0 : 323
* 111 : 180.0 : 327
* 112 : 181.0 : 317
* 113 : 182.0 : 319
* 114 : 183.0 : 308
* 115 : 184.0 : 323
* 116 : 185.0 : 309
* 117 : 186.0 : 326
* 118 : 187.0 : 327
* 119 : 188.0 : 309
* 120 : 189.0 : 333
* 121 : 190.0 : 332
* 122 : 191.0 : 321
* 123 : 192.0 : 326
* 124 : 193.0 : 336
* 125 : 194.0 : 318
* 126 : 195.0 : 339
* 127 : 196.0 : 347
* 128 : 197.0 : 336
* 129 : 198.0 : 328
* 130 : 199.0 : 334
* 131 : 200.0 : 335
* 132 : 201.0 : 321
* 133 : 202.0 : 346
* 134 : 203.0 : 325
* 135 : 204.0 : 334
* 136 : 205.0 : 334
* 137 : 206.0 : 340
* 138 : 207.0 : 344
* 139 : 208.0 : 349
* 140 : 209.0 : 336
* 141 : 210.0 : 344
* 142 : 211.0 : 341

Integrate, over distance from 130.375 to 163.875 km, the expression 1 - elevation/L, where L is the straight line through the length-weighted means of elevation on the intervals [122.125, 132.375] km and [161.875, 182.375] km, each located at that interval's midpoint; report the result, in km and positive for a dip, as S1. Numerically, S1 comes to 2.4 km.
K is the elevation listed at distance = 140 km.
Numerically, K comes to 312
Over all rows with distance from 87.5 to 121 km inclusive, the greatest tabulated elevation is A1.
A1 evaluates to 363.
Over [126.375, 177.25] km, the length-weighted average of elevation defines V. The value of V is 316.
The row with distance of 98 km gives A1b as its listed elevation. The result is 319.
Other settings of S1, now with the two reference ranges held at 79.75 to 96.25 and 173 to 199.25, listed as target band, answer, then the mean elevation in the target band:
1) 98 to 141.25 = -0.84 km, 333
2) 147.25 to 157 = 1.02 km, 293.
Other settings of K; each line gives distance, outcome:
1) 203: 325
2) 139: 312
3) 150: 298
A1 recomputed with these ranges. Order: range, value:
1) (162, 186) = 341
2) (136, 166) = 332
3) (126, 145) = 353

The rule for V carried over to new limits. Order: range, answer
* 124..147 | 324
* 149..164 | 302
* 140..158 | 298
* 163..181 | 326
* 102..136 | 337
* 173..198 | 327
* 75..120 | 331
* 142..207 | 318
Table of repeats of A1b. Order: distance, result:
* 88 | 332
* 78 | 344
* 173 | 331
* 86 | 322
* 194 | 318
